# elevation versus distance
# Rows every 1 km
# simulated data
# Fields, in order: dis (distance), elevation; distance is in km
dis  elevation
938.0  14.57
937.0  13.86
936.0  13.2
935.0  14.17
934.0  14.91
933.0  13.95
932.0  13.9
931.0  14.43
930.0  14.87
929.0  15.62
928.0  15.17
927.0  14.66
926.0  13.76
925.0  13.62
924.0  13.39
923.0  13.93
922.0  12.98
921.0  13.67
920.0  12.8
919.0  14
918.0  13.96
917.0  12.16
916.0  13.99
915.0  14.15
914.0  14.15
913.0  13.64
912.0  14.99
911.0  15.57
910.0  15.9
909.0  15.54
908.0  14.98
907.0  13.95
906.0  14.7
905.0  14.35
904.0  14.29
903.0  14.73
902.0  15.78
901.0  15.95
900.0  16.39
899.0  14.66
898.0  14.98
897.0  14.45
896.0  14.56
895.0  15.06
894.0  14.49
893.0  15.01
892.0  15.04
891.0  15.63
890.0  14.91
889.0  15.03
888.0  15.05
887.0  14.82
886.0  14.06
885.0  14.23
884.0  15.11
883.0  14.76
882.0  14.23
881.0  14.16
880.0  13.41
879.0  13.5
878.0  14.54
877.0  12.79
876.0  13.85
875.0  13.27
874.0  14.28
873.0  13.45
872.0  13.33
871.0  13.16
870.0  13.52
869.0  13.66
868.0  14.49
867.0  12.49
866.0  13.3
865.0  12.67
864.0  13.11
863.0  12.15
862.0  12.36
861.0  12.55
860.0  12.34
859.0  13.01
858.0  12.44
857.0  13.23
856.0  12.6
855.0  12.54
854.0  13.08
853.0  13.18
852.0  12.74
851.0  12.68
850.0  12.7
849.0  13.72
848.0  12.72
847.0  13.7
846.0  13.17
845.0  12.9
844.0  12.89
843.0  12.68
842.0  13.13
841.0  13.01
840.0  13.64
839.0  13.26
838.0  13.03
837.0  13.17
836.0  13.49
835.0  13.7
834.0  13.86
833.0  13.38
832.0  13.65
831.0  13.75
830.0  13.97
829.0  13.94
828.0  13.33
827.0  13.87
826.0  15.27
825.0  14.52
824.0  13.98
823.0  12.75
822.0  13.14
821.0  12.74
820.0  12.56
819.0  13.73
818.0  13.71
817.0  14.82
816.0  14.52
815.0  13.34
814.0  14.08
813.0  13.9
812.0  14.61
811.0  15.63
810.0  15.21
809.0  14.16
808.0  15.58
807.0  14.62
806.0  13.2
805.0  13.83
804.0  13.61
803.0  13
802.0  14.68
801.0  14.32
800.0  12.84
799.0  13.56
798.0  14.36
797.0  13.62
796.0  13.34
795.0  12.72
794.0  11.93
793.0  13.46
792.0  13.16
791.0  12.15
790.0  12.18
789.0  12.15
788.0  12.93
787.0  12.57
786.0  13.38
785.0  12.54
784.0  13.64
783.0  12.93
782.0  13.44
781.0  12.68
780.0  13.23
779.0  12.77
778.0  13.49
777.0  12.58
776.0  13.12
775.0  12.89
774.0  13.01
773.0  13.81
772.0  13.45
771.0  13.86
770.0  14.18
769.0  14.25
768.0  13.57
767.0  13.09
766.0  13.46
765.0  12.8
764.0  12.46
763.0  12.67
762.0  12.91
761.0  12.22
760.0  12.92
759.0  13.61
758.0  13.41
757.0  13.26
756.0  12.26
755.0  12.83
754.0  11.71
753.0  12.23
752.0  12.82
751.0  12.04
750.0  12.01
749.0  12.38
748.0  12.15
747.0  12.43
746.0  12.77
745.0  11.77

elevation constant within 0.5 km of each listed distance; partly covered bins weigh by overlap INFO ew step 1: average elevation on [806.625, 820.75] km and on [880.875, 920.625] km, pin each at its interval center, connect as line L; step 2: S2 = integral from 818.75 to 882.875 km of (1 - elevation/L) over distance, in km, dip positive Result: 5.0 km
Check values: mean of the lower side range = 14.3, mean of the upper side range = 14.7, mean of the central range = 13.3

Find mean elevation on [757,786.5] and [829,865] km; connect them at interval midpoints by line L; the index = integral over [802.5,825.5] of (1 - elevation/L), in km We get -1.5 km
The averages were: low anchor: 13.2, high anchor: 13.1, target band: 14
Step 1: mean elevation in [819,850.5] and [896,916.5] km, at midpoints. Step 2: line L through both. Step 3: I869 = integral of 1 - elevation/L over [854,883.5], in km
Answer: 1.7 km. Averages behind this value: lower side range 13.4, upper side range 14.8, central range 13.3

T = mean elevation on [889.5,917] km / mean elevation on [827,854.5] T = 1.12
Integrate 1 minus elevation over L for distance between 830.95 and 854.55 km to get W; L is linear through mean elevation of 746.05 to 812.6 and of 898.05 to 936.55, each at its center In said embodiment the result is 0.9 km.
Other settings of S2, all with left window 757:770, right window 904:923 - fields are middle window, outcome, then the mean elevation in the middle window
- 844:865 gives 1.43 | 12.8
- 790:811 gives -0.41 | 13.7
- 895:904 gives -0.66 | 15.1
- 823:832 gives -0.25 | 14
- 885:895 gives -0.60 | 14.9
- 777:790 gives 0.36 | 12.9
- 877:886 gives -0.12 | 14.2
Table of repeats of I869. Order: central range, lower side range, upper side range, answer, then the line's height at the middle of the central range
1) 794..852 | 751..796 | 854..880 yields -2.61 km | 13.1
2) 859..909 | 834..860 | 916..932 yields -2.48 km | 13.5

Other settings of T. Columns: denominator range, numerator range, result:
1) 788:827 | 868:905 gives 1.05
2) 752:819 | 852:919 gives 1.05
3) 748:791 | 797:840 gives 1.07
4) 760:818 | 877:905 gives 1.10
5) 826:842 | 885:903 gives 1.11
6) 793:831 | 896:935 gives 1.04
